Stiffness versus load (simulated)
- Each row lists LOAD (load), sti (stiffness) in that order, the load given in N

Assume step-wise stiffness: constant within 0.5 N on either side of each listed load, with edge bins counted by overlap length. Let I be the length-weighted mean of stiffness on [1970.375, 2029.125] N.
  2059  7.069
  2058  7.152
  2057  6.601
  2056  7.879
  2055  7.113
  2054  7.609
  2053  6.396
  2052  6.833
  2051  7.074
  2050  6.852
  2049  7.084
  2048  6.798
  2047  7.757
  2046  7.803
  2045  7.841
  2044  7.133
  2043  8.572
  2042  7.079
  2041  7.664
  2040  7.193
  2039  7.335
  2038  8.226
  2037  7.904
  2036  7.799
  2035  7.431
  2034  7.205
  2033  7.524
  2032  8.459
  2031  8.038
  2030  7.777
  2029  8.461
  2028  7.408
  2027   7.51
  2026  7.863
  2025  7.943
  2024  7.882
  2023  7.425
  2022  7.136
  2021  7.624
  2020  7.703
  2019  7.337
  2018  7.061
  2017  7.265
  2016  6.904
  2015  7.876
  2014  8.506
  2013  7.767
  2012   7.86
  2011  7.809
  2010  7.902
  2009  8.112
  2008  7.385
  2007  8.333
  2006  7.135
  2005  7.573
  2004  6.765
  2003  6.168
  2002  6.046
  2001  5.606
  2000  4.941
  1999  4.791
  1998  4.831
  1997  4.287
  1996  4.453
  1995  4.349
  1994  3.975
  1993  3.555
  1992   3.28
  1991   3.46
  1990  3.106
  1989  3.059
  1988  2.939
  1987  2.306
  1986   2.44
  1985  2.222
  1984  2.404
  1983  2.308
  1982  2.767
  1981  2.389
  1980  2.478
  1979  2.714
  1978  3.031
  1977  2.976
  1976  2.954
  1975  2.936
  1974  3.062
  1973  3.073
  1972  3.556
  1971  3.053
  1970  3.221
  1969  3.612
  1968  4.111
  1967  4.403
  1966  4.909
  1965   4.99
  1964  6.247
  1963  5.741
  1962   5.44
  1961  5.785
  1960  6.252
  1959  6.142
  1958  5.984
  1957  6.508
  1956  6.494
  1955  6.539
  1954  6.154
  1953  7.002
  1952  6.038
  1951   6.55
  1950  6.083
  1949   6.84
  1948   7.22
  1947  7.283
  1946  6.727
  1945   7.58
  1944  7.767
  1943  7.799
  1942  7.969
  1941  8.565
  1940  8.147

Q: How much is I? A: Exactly 5.3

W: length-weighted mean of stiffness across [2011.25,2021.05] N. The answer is 7.59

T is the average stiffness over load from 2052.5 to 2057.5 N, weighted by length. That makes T 7.12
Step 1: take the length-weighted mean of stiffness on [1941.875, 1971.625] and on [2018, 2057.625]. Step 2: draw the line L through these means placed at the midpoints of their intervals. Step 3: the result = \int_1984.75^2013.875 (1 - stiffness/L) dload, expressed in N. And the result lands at 6.5 N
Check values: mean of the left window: 5.98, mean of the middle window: 5.32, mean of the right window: 7.51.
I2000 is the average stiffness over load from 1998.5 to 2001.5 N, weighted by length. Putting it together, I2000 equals 5.11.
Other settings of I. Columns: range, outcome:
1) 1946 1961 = 6.49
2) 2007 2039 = 7.72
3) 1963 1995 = 3.33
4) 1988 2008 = 5.04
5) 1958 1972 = 4.91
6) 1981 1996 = 3.04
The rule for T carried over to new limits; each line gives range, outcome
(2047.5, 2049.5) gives 6.94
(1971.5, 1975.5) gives 3.16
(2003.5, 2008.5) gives 7.44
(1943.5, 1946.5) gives 7.36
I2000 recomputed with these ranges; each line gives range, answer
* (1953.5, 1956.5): 6.4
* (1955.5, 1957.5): 6.5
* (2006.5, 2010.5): 7.93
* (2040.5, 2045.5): 7.66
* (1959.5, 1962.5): 5.83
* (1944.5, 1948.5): 7.2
